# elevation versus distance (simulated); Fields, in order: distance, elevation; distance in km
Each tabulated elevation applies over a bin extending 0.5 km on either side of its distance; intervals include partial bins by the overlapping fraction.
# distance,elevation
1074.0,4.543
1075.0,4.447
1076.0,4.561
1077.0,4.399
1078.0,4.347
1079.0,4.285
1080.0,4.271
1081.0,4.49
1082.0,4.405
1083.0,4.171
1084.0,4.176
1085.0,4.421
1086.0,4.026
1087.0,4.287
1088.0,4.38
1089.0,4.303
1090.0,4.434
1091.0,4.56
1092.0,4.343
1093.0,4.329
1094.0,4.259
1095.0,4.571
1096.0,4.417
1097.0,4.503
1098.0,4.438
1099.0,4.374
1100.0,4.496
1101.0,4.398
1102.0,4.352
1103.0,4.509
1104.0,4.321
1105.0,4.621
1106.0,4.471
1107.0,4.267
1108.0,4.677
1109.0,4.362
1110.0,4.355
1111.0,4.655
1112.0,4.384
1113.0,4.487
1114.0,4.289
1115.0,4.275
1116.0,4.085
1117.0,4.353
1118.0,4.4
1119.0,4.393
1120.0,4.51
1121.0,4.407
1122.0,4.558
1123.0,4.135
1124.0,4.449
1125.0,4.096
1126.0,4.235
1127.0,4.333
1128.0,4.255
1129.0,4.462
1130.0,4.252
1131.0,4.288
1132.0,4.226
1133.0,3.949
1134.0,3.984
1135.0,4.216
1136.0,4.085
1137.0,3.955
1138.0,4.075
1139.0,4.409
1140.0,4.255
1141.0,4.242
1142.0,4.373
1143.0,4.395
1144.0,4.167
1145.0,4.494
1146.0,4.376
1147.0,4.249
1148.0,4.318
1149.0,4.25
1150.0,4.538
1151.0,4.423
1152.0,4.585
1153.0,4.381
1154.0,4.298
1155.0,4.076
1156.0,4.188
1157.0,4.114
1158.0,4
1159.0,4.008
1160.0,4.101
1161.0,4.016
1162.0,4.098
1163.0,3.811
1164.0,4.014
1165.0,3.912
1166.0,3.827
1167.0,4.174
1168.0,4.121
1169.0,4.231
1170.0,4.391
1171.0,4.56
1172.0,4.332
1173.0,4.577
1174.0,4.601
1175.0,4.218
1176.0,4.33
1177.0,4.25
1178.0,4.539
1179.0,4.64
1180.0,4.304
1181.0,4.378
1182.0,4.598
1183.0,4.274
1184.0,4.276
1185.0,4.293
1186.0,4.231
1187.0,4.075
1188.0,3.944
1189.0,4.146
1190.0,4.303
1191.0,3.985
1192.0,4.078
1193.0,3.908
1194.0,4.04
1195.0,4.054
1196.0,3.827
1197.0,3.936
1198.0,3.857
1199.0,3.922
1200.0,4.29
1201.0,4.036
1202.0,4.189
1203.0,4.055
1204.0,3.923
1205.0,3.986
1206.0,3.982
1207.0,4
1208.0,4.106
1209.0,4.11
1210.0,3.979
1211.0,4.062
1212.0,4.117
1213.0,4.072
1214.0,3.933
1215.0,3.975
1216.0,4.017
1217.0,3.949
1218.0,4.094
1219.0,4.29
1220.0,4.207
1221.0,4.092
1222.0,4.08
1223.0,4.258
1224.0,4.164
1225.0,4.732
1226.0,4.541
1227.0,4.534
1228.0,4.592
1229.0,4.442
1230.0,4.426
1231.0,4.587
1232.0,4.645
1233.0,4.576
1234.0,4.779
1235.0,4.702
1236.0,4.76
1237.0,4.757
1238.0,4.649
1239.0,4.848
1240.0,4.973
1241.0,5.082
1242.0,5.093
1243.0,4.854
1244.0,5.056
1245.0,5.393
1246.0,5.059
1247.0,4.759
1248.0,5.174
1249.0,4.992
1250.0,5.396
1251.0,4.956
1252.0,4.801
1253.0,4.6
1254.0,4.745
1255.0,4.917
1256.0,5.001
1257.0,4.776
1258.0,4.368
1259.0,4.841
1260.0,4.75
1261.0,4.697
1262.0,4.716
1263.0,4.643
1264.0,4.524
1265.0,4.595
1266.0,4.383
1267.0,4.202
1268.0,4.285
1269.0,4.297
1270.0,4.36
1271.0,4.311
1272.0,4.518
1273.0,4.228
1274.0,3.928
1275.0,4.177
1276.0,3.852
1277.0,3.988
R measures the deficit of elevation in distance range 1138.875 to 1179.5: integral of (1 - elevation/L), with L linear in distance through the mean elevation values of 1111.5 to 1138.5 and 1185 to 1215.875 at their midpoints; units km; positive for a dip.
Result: -1.0 km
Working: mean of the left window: 4.26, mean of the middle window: 4.26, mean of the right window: 4.04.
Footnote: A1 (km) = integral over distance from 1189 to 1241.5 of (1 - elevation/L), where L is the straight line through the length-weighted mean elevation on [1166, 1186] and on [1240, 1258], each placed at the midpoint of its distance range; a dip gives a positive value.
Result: 4.79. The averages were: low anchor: 4.36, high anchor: 4.96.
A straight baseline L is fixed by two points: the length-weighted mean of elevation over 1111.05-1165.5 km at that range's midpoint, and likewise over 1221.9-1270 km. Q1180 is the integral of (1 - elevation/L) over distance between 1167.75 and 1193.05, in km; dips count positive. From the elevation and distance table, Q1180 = 0.7 km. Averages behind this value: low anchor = 4.25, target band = 4.3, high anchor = 4.71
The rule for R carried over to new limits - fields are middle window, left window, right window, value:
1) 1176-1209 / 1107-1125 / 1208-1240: 1.7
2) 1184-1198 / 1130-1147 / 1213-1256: 1.2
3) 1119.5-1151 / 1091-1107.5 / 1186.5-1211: 0.0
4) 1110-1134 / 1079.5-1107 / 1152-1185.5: 0.1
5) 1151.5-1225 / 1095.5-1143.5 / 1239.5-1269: 6.8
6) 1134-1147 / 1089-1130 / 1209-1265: 0.6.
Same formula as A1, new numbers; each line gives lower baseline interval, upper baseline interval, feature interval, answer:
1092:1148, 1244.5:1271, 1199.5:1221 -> 2.5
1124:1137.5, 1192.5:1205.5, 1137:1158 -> -0.8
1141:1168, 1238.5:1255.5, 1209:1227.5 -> 2.2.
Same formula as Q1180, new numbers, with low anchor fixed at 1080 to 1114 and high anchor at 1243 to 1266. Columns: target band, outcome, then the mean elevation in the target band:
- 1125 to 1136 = 0.70 km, 4.21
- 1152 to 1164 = 1.19 km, 4.12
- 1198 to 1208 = 1.41 km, 4.04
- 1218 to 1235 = 1.18 km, 4.43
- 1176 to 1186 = 0.54 km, 4.38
